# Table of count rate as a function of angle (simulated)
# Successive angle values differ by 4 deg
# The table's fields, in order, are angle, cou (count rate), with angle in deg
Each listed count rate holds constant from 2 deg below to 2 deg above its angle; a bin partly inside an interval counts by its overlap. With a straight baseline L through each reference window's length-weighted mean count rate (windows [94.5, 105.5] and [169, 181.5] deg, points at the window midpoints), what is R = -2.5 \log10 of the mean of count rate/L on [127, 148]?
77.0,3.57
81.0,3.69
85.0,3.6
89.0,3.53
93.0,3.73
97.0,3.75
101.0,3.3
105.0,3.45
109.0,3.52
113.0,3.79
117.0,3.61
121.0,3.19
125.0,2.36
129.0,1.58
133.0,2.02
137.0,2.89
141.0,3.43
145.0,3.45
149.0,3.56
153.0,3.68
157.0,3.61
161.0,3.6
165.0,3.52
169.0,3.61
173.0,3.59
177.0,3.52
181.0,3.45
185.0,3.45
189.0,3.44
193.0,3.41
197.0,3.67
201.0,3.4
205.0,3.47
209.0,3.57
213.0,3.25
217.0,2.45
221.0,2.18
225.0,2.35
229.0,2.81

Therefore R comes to 0.28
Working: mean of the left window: 3.52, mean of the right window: 3.54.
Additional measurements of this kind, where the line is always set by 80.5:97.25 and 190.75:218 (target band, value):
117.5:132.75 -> 0.40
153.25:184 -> -0.04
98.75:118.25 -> 0.02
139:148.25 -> 0.02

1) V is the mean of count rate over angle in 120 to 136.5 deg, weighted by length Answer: 2.29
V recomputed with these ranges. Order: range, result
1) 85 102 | 3.6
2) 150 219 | 3.45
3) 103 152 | 3.08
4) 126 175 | 3.19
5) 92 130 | 3.26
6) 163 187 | 3.52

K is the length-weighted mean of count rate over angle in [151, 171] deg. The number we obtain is 3.6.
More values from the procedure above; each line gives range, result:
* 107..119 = 3.64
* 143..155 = 3.56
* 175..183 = 3.49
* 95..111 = 3.5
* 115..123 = 3.4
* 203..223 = 2.98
